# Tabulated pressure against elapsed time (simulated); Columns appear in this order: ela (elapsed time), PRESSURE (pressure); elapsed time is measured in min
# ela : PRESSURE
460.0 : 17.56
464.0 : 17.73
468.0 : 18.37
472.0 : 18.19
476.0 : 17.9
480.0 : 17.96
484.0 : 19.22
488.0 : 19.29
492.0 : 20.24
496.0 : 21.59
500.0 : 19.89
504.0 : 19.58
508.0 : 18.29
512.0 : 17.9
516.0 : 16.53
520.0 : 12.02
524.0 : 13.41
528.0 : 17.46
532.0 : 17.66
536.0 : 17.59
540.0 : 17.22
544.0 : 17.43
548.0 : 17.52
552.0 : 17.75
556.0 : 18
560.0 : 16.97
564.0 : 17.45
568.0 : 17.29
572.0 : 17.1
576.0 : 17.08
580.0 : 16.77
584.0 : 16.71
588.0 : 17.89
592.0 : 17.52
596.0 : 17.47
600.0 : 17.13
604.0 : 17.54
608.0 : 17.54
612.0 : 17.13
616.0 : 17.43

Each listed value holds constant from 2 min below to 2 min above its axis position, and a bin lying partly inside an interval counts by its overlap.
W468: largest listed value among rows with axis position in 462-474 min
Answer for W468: 18.37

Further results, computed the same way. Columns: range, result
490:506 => 21.59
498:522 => 19.89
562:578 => 17.45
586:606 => 17.89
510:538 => 17.9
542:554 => 17.75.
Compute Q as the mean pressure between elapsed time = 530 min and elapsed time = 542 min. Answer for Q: 17.5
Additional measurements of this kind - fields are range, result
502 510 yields 18.9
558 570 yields 17.2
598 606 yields 17.3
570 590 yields 17.1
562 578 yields 17.2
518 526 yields 12.7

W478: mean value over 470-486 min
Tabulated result 18.3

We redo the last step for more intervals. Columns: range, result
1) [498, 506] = 19.7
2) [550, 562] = 17.6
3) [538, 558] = 17.6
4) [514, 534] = 15.4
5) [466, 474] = 18.3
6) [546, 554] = 17.6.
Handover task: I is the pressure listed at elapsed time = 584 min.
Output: 16.71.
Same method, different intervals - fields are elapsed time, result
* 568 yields 17.29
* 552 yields 17.75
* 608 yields 17.54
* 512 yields 17.9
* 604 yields 17.54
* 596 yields 17.47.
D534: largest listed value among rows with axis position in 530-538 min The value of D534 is 17.66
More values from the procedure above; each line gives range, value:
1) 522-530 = 17.46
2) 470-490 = 19.29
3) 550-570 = 18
